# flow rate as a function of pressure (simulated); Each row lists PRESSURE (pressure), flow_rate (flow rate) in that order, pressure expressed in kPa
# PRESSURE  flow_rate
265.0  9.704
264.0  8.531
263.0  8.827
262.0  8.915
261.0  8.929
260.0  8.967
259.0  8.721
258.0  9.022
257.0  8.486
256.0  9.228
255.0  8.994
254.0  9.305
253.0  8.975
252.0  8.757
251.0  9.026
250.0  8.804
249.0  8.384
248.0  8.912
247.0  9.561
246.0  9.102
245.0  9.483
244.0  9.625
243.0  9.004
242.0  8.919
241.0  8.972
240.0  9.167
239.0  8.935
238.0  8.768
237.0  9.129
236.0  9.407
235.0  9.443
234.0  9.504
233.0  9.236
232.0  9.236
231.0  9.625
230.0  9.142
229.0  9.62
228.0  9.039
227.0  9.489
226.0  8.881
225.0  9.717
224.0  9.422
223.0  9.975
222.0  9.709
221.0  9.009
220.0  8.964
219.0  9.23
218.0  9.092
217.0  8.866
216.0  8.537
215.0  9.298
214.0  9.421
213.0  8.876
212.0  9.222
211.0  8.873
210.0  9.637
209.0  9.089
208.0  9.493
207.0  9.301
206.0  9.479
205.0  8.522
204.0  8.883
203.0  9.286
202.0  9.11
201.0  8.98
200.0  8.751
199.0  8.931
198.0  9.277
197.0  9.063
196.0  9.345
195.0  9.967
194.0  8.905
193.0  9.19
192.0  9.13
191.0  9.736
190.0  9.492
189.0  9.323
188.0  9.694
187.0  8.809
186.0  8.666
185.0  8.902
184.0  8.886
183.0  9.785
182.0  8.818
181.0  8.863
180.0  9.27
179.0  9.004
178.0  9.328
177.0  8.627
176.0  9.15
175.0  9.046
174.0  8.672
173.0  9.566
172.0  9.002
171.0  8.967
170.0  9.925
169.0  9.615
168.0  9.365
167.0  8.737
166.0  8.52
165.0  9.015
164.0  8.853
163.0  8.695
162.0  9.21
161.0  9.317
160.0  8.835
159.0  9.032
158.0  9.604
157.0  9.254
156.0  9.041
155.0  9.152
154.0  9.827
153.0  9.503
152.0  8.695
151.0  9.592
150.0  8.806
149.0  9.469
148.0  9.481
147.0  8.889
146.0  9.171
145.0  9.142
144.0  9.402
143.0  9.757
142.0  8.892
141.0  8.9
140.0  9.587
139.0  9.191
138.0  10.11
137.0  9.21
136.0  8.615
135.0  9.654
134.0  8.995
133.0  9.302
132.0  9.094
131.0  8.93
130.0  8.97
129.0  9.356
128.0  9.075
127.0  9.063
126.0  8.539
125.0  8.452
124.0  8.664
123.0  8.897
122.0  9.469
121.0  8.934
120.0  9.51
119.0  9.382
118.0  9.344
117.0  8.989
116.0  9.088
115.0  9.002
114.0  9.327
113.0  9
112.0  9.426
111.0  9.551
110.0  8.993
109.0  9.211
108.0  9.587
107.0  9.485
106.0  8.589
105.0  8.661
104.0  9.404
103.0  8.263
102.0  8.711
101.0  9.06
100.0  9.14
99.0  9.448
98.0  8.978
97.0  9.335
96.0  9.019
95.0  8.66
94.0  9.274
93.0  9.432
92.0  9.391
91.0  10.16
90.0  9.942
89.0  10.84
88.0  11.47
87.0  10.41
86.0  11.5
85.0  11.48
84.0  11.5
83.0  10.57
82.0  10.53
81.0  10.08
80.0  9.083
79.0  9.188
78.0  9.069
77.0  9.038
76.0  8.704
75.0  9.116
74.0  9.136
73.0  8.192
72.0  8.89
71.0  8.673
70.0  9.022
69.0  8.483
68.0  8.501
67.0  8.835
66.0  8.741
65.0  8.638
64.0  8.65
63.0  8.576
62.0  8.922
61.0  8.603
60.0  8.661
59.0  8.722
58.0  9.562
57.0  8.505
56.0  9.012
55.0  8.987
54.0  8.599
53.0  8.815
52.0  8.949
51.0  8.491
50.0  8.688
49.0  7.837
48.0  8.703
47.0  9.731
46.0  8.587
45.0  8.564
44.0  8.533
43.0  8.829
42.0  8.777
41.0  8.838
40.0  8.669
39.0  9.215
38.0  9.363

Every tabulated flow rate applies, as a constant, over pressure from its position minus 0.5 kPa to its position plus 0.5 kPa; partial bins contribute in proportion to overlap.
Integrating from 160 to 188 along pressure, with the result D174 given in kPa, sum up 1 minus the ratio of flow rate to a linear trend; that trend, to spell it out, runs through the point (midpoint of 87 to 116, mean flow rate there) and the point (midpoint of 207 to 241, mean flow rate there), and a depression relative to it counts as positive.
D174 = 0.7 kPa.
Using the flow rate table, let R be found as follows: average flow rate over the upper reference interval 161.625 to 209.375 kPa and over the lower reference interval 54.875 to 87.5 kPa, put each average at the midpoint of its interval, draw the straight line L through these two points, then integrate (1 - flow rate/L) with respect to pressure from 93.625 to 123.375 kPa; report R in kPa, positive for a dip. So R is 0.3 kPa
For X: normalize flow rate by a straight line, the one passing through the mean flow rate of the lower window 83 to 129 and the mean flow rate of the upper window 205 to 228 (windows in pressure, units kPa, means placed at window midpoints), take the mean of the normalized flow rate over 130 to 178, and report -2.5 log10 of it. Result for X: 0.02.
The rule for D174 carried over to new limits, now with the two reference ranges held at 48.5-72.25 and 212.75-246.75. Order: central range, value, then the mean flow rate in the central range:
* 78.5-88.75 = -2.09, 10.6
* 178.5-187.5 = 0.09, 9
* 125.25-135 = -0.13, 9.05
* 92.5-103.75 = -0.26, 9.04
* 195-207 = 0.06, 9.11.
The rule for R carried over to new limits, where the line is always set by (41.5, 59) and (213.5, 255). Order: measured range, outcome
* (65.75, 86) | -1.3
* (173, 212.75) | -0.2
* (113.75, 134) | -0.3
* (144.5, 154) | -0.2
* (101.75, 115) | -0.3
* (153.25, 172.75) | -0.3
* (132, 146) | -0.5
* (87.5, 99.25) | -1.1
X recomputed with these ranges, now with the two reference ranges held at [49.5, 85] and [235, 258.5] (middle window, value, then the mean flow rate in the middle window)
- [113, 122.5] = -0.019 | 9.22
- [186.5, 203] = -0.022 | 9.23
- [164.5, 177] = -0.007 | 9.11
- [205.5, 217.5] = -0.015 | 9.17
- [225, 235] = -0.034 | 9.34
